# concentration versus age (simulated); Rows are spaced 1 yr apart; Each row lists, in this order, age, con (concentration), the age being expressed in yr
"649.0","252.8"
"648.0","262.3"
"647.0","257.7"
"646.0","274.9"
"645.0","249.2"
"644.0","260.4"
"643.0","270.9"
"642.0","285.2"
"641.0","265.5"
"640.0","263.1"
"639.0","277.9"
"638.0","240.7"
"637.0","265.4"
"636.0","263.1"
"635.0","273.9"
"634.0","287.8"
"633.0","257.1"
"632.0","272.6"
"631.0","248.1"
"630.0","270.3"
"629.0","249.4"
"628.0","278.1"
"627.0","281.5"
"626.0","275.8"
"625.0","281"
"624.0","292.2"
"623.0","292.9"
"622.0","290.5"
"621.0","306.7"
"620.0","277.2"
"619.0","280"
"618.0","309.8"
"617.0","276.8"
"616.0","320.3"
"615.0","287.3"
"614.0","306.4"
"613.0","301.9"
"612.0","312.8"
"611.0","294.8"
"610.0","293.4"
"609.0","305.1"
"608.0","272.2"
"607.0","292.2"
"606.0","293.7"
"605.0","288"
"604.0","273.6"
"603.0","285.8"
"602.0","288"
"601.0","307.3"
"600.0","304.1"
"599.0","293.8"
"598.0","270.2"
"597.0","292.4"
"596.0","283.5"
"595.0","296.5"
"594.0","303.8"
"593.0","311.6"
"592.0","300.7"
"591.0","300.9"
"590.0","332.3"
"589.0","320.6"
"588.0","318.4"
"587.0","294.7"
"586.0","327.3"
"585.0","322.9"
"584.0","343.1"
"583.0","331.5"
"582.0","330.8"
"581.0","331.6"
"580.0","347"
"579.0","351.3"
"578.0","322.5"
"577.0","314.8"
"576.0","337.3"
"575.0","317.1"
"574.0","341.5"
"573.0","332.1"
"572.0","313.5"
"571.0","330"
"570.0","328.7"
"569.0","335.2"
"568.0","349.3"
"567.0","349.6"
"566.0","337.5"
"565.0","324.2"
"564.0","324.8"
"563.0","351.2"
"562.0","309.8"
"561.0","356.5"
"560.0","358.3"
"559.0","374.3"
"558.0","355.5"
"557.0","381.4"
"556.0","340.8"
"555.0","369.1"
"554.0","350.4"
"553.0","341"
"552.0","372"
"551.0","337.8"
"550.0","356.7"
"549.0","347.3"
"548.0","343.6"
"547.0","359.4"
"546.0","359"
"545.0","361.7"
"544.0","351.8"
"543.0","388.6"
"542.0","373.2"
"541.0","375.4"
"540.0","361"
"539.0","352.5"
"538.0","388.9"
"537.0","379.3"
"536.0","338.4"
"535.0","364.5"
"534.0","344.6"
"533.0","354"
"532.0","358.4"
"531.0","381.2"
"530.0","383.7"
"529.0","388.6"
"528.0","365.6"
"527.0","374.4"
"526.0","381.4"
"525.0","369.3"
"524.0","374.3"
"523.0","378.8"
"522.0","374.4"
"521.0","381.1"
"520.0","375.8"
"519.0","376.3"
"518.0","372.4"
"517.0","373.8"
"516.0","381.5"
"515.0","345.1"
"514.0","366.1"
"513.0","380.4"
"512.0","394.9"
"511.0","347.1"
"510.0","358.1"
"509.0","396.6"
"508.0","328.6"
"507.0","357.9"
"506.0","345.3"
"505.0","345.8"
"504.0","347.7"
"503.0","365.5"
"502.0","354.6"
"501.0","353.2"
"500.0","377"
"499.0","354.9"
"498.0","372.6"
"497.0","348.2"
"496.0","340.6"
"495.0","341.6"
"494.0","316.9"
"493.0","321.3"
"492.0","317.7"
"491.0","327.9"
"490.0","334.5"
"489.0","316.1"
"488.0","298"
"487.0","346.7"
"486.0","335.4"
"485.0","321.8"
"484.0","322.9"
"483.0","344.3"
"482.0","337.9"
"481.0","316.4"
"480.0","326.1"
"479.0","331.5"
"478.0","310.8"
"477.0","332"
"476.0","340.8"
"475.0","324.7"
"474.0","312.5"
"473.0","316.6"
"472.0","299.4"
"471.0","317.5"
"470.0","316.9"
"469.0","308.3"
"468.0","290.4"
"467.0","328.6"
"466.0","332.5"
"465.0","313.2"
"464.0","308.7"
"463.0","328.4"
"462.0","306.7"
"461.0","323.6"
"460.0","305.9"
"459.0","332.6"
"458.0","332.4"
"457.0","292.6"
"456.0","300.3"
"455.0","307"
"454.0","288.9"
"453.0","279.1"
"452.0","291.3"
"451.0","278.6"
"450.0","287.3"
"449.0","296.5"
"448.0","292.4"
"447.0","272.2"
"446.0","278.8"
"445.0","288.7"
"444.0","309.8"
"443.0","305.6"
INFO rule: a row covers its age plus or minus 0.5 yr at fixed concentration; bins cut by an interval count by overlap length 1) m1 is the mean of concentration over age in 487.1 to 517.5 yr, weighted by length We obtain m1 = 350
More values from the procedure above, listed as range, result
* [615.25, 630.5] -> 286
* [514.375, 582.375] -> 355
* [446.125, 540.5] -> 339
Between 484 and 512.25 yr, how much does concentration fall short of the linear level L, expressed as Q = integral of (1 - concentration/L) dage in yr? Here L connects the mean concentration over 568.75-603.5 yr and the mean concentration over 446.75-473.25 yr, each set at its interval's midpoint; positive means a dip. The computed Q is -3.26 yr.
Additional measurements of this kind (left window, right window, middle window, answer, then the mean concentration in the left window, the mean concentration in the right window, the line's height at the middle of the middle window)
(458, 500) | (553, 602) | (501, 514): -1.4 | 326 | 327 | 326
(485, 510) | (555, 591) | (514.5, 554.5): -3.1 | 343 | 335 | 339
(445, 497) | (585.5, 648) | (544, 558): -2.6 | 315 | 286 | 299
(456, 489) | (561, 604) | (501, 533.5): -4.9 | 320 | 319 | 320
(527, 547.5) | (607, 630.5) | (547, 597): 0.0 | 367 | 289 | 334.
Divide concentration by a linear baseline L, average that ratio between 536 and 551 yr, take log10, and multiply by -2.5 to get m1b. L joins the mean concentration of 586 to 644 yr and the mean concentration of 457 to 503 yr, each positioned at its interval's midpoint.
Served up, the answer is -0.17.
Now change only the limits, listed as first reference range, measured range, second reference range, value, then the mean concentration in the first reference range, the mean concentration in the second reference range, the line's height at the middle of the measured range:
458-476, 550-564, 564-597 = -0.10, 317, 324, 322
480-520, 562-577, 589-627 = -0.06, 348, 295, 314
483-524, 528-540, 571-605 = -0.09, 353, 313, 338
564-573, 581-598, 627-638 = 0.00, 333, 266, 311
